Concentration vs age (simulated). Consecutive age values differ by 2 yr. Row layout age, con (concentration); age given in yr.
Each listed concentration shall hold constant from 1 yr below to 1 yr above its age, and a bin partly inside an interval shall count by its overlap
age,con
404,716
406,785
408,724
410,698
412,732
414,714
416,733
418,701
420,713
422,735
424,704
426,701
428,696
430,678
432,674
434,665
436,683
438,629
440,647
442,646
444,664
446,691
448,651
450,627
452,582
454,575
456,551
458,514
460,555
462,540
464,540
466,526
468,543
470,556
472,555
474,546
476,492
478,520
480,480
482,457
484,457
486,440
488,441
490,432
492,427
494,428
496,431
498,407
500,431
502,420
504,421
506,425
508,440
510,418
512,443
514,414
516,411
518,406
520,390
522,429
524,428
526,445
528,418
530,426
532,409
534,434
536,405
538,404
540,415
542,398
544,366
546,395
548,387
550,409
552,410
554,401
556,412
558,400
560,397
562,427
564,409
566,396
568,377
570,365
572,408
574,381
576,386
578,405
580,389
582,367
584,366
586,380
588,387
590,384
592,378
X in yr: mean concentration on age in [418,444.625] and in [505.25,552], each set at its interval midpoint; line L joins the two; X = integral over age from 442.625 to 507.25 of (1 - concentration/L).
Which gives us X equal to 6.1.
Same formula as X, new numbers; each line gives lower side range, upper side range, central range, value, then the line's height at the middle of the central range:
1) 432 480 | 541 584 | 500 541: 4.3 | 470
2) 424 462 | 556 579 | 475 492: 2.9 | 557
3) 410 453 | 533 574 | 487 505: 3.6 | 532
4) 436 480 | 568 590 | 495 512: 2.7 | 505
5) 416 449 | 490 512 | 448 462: 0.6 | 598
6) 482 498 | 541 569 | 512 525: 0.1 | 420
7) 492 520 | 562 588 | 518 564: -0.6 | 404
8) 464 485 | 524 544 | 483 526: 3.5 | 464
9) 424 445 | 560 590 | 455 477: 2.5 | 607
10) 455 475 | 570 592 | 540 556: 1.2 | 429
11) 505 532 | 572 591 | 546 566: -0.3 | 399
